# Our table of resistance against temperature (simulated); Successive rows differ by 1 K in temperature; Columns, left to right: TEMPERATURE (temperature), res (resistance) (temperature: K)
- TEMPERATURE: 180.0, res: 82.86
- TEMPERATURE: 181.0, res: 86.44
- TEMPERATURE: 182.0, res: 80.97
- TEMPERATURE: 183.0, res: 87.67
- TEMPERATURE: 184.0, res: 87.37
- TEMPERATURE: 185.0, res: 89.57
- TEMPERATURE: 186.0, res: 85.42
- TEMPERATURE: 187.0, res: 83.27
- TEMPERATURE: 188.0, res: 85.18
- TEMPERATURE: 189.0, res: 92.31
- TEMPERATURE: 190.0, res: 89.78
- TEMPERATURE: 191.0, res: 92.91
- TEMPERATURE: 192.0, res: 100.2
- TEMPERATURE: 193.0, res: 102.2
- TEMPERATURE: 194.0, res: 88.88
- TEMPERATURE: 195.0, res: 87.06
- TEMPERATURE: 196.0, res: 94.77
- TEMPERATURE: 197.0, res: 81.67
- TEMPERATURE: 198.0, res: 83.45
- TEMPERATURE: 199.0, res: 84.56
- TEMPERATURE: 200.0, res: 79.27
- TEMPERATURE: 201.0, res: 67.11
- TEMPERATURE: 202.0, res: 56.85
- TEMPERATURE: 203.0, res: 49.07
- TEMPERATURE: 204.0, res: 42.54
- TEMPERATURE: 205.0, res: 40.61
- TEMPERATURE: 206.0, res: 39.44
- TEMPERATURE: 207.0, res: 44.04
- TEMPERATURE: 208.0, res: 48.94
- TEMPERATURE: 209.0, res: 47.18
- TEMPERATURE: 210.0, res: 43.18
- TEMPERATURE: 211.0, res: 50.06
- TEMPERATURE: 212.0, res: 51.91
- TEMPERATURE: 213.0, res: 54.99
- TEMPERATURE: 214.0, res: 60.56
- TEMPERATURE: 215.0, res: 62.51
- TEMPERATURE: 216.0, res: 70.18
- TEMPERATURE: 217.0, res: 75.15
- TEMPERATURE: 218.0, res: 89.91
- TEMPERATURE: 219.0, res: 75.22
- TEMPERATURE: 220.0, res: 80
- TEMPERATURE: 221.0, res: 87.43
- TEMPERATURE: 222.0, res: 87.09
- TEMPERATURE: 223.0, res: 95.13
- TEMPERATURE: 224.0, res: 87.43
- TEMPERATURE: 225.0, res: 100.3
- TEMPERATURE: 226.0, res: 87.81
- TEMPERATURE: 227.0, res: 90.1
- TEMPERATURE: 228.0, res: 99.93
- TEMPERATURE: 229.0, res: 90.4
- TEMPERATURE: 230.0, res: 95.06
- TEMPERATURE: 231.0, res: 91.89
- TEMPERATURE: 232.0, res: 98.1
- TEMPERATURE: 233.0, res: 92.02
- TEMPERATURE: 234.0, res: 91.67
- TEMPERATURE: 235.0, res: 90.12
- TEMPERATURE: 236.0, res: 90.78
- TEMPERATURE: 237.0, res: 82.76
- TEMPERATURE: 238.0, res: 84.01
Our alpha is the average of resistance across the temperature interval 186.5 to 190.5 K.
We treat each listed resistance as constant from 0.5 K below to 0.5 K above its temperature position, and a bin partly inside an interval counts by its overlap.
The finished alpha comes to 87.6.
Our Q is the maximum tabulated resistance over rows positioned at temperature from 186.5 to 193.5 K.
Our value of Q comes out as 102.2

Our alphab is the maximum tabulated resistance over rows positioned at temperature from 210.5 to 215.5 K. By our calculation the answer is 62.51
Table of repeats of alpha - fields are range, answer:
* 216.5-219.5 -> 80.1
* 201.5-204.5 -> 49.5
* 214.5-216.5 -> 66.3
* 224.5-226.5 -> 94.1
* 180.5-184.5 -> 85.6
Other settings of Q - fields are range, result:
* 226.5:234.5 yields 99.93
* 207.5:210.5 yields 48.94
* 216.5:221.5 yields 89.91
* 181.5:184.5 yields 87.67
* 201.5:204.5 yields 56.85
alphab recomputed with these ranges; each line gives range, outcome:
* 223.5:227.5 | 100.3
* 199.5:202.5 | 79.27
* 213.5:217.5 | 75.15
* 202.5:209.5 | 49.07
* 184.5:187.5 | 89.57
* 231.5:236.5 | 98.1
